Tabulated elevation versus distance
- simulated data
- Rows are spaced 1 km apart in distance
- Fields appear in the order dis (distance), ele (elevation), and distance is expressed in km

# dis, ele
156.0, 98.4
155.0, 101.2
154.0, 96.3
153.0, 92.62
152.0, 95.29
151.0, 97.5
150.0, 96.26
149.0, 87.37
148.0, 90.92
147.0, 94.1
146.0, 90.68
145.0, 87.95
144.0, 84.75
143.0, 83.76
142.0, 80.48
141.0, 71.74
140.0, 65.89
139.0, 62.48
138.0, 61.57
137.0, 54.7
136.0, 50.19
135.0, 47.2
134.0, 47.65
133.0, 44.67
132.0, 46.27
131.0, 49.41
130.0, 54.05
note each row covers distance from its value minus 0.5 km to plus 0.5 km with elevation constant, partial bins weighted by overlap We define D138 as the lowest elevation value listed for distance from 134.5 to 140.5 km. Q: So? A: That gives 47.2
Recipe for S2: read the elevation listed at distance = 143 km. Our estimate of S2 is 83.76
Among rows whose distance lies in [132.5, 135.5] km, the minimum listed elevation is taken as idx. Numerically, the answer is 44.67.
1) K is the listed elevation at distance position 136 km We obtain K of 50.19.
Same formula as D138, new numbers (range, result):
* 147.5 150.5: 87.37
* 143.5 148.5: 84.75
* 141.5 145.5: 80.48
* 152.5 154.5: 92.62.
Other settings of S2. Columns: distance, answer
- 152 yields 95.29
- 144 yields 84.75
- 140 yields 65.89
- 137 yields 54.7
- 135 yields 47.2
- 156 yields 98.4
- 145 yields 87.95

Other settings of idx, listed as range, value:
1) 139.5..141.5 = 65.89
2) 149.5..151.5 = 96.26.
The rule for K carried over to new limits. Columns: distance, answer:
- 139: 62.48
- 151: 97.5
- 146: 90.68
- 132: 46.27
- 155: 101.2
